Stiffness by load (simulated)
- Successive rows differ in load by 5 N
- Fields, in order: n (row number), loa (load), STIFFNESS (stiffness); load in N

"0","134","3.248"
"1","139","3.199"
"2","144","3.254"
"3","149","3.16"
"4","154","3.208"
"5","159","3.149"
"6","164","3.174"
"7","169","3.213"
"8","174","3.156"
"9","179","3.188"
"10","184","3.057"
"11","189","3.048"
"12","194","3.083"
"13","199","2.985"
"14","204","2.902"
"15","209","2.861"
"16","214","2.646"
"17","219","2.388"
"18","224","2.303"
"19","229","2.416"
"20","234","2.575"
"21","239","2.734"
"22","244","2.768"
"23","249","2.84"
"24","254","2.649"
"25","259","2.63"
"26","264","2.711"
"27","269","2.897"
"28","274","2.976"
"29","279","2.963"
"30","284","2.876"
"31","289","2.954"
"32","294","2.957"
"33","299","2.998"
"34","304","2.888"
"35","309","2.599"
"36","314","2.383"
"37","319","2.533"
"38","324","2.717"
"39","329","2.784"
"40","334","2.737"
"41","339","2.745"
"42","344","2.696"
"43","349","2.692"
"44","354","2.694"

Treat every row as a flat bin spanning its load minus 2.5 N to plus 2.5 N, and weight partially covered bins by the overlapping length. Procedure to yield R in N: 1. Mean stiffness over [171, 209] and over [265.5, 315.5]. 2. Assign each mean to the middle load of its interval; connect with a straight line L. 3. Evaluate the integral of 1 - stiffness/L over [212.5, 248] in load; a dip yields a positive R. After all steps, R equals 4.9 N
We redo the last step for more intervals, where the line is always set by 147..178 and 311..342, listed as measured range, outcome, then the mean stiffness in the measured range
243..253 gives 0.40 N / 2.79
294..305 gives -0.87 N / 2.95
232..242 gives 0.93 N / 2.66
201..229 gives 3.74 N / 2.61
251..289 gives 0.07 N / 2.82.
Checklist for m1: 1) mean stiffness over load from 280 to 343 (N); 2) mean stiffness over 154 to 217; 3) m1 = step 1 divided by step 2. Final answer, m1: 0.91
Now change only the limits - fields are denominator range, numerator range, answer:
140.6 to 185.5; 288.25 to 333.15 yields 0.87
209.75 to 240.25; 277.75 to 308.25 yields 1.16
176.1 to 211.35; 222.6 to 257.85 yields 0.87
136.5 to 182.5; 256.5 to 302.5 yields 0.91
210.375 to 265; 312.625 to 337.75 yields 1.02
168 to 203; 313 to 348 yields 0.86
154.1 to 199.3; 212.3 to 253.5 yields 0.83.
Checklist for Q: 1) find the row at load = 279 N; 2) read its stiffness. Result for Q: 2.963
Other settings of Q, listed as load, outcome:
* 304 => 2.888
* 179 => 3.188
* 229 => 2.416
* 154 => 3.208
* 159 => 3.149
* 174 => 3.156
